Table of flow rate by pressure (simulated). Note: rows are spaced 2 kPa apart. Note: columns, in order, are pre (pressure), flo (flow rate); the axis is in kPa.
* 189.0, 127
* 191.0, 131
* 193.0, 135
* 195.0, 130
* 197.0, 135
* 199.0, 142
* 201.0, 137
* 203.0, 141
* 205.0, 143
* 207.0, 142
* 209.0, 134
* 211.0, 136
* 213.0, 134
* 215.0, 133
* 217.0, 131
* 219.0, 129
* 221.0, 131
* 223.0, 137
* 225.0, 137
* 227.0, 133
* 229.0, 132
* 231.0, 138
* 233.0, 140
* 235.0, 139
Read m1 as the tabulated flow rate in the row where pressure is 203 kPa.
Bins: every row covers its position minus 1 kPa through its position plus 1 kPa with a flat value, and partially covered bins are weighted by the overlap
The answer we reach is 141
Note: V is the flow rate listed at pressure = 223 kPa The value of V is 137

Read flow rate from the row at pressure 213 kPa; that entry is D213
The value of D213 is 134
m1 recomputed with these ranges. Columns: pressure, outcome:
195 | 130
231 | 138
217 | 131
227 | 133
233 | 140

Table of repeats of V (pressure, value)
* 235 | 139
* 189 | 127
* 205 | 143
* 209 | 134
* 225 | 137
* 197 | 135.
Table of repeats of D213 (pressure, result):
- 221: 131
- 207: 142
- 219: 129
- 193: 135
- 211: 136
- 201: 137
